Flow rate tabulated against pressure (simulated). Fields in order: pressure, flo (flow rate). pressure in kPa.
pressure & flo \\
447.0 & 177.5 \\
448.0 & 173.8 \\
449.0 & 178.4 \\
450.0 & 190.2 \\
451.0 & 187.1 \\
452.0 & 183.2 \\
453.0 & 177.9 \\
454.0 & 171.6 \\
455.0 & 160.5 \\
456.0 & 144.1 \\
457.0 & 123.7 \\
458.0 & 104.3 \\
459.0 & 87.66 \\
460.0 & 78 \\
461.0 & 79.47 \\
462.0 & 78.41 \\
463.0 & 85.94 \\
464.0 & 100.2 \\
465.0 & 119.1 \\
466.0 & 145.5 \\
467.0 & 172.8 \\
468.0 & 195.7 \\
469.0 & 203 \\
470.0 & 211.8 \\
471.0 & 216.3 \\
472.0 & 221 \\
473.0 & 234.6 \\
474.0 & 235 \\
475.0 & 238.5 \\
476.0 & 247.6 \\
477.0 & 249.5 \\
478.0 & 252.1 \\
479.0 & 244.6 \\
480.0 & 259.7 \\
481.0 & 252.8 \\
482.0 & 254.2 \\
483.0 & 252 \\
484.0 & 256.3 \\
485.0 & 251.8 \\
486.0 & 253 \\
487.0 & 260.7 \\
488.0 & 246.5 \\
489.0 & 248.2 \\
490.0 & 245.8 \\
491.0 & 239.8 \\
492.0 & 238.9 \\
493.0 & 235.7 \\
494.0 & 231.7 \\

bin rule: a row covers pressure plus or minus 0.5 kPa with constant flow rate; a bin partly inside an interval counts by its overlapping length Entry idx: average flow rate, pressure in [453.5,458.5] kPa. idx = 141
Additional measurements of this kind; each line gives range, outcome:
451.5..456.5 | 167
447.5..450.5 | 181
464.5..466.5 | 132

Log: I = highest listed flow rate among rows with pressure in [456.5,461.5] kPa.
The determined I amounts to 123.7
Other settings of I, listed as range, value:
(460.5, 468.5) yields 195.7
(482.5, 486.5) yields 256.3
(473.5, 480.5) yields 259.7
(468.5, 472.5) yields 221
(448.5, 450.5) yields 190.2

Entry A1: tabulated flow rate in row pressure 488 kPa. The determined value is 246.5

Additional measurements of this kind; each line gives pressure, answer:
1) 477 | 249.5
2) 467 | 172.8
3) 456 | 144.1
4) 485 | 251.8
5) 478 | 252.1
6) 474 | 235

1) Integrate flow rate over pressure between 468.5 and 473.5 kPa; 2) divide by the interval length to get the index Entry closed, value 217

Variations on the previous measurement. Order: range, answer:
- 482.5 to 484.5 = 254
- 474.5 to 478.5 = 247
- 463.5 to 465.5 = 110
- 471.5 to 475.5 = 232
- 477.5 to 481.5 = 252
